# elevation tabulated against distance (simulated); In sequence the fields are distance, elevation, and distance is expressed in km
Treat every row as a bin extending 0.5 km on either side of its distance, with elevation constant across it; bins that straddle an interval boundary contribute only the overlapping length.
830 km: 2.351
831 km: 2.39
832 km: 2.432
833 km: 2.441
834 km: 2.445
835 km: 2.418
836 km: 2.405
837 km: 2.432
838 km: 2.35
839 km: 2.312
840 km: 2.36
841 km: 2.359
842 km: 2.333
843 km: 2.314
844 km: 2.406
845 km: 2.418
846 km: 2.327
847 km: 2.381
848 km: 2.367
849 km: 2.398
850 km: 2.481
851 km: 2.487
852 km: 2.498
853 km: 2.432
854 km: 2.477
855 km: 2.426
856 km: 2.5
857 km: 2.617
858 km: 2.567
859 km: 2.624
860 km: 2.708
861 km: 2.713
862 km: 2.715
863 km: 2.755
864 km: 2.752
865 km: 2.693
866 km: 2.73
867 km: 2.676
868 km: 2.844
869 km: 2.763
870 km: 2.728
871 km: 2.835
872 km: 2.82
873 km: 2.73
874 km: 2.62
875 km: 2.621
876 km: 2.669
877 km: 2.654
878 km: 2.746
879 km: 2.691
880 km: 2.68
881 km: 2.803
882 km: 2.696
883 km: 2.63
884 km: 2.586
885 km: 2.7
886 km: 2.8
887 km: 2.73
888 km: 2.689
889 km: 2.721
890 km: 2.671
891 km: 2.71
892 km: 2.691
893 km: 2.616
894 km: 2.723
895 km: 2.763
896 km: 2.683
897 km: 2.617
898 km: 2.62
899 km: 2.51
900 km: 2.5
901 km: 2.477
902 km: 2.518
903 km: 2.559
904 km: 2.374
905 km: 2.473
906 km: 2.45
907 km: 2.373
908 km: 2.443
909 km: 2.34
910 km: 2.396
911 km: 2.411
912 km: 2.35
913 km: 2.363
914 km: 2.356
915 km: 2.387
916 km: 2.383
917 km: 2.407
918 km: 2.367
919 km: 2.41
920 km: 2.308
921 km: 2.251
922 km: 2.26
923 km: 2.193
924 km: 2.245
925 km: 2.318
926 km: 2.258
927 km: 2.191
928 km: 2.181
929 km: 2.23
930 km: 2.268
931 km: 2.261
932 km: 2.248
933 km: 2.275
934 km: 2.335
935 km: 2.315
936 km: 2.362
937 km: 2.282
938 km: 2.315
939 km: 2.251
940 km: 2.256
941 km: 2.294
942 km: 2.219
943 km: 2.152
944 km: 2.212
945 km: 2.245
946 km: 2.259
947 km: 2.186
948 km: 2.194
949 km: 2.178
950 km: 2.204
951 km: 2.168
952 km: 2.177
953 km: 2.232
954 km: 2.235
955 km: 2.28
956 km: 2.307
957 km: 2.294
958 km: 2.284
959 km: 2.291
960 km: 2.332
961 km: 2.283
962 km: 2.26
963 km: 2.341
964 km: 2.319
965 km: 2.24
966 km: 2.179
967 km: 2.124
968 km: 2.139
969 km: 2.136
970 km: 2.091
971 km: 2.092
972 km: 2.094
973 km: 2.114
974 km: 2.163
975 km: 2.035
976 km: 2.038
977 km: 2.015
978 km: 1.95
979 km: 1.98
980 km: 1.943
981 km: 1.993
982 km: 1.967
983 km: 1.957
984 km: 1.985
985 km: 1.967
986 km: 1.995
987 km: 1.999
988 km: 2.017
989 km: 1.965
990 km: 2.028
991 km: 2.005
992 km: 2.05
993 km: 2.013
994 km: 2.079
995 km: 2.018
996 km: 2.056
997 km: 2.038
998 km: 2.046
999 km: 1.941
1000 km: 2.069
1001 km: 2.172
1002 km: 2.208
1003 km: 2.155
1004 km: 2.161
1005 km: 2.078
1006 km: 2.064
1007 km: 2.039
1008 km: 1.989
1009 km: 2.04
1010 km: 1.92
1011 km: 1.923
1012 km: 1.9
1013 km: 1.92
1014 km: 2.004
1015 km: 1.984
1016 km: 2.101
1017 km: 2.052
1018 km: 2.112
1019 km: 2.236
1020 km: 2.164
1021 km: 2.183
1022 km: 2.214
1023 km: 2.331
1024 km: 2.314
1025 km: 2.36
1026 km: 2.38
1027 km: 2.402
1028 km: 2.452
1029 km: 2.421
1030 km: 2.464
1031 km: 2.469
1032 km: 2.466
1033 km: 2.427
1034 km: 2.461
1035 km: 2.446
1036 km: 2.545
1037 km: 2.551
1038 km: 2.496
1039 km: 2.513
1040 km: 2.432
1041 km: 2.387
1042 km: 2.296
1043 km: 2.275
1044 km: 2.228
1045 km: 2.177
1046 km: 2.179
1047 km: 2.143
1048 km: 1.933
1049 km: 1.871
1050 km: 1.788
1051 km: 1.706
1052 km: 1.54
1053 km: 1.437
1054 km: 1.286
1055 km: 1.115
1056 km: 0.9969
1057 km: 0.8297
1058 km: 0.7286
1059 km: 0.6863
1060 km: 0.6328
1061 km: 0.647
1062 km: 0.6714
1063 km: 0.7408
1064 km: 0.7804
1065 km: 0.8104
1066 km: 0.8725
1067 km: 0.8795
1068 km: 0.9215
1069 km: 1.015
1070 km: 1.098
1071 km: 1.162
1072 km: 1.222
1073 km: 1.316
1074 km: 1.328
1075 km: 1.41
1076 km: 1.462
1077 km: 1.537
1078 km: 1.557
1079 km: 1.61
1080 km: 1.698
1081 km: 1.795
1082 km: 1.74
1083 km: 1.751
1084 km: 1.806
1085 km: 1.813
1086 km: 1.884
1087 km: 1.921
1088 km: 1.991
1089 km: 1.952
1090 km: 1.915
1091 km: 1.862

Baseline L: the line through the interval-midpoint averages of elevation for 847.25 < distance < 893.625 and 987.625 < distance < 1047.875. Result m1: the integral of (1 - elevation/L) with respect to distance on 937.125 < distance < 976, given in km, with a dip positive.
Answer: 2.8 km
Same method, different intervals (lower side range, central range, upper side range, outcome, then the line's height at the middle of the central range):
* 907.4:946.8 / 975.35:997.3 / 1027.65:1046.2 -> 3.30 km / 2.36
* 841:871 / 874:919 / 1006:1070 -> -3.12 km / 2.4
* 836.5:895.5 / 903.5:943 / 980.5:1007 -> 0.58 km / 2.35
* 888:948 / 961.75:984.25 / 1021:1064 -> 0.85 km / 2.17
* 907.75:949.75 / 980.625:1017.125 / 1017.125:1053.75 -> 3.72 km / 2.25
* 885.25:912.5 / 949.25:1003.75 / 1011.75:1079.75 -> 0.74 km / 2.14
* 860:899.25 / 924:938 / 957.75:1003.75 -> 0.70 km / 2.39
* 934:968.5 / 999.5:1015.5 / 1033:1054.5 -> 1.03 km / 2.18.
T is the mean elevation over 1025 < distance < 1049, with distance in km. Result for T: 2.36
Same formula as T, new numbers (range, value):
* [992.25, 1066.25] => 1.93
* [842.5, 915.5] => 2.58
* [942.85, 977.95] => 2.19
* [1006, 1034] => 2.2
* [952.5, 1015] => 2.09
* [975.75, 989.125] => 1.98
